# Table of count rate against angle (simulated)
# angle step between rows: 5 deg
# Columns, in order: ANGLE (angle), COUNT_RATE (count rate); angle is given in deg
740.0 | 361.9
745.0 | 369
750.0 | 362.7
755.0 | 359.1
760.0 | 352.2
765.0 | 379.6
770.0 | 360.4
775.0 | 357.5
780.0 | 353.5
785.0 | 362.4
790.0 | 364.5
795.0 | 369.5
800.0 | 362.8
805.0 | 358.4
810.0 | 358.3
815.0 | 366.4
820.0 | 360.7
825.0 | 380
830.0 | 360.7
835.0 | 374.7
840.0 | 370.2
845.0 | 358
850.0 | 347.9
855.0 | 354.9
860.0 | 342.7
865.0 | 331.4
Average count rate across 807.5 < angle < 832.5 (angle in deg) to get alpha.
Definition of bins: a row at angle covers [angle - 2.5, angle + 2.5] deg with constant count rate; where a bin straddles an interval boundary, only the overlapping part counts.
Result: 365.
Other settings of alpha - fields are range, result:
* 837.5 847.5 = 364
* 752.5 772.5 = 363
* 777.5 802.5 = 363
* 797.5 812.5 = 360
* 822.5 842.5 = 371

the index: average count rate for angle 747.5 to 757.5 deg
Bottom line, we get 361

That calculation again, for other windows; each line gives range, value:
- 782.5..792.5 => 363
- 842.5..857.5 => 354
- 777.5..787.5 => 358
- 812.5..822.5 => 364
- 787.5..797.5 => 367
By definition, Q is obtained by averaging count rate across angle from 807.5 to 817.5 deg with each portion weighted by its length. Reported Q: 362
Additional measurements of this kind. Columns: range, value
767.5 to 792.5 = 360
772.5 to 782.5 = 356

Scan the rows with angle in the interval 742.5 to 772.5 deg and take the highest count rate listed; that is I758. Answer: 379.6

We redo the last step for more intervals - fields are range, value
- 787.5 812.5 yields 369.5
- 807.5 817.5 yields 366.4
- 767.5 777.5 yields 360.4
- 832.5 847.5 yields 374.7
